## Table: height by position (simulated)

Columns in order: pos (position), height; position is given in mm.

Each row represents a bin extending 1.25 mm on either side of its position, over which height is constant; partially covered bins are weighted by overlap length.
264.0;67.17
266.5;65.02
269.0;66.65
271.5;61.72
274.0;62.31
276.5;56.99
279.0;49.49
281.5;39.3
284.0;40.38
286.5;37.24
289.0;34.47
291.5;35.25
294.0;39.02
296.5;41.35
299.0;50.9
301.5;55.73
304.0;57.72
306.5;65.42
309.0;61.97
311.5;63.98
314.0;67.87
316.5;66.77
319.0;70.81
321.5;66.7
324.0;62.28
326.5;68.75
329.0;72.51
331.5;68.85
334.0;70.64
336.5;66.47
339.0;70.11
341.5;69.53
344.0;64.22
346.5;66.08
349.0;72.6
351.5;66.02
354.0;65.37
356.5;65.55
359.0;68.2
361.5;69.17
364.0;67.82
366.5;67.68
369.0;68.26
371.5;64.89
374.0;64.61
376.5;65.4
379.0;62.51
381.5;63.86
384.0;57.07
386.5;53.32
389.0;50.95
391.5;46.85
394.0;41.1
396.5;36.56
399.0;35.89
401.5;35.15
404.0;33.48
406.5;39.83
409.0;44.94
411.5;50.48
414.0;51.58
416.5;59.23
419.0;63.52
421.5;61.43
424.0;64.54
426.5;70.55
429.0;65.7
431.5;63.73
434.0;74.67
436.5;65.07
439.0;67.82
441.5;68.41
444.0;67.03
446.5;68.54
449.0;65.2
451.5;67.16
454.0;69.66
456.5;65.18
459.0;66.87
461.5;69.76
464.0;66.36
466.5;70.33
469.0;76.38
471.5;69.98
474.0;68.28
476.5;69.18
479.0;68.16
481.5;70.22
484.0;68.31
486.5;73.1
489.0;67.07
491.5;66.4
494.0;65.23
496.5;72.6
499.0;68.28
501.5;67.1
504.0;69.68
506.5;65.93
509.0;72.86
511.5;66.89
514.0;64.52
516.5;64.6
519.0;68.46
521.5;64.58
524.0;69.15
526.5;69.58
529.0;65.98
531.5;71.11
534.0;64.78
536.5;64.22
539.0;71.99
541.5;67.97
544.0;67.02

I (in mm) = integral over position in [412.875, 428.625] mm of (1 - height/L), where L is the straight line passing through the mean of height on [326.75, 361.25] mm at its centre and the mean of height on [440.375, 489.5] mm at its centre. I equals 1.49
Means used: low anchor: 68.2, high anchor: 68.8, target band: 62.1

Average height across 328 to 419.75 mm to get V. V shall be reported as 58.9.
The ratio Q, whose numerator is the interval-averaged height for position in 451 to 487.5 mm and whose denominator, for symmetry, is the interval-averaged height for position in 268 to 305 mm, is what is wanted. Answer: 1.43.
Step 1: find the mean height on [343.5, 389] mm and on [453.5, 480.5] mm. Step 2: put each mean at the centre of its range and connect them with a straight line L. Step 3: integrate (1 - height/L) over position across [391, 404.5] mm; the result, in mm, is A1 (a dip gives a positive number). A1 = 5.7 mm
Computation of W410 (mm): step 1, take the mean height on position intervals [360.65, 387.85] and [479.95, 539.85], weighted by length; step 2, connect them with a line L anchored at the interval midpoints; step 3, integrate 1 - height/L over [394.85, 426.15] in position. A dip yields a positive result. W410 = 7.9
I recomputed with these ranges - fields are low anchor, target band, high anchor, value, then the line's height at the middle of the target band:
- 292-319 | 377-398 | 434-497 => 3.7 mm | 63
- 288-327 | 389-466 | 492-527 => 6.4 mm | 63.3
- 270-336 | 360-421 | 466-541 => 7.5 mm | 61.8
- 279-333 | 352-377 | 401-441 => -4.5 mm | 56.6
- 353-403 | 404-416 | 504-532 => 2.7 mm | 59.7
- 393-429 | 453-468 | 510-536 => -2.8 mm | 57.4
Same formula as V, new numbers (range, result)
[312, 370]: 67.9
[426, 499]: 68.5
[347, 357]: 67.4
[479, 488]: 70.1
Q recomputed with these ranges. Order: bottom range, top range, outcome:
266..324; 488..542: 1.24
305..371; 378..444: 0.82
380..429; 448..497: 1.35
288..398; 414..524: 1.11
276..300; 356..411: 1.30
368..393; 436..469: 1.14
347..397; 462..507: 1.13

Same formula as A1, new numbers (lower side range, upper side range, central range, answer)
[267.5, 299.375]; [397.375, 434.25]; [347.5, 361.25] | -4.6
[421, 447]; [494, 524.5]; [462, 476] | -0.6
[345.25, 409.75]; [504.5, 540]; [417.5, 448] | -2.9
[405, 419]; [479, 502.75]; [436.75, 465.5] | -3.9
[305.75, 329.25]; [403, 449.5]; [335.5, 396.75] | 1.2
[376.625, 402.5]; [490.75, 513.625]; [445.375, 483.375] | -4.3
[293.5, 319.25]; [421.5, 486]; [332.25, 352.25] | -2.5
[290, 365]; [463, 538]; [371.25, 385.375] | 0.4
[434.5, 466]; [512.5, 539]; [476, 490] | -0.4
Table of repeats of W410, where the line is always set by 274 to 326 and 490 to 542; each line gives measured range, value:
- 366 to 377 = -1.5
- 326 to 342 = -3.9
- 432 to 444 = -1.1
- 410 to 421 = 0.9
